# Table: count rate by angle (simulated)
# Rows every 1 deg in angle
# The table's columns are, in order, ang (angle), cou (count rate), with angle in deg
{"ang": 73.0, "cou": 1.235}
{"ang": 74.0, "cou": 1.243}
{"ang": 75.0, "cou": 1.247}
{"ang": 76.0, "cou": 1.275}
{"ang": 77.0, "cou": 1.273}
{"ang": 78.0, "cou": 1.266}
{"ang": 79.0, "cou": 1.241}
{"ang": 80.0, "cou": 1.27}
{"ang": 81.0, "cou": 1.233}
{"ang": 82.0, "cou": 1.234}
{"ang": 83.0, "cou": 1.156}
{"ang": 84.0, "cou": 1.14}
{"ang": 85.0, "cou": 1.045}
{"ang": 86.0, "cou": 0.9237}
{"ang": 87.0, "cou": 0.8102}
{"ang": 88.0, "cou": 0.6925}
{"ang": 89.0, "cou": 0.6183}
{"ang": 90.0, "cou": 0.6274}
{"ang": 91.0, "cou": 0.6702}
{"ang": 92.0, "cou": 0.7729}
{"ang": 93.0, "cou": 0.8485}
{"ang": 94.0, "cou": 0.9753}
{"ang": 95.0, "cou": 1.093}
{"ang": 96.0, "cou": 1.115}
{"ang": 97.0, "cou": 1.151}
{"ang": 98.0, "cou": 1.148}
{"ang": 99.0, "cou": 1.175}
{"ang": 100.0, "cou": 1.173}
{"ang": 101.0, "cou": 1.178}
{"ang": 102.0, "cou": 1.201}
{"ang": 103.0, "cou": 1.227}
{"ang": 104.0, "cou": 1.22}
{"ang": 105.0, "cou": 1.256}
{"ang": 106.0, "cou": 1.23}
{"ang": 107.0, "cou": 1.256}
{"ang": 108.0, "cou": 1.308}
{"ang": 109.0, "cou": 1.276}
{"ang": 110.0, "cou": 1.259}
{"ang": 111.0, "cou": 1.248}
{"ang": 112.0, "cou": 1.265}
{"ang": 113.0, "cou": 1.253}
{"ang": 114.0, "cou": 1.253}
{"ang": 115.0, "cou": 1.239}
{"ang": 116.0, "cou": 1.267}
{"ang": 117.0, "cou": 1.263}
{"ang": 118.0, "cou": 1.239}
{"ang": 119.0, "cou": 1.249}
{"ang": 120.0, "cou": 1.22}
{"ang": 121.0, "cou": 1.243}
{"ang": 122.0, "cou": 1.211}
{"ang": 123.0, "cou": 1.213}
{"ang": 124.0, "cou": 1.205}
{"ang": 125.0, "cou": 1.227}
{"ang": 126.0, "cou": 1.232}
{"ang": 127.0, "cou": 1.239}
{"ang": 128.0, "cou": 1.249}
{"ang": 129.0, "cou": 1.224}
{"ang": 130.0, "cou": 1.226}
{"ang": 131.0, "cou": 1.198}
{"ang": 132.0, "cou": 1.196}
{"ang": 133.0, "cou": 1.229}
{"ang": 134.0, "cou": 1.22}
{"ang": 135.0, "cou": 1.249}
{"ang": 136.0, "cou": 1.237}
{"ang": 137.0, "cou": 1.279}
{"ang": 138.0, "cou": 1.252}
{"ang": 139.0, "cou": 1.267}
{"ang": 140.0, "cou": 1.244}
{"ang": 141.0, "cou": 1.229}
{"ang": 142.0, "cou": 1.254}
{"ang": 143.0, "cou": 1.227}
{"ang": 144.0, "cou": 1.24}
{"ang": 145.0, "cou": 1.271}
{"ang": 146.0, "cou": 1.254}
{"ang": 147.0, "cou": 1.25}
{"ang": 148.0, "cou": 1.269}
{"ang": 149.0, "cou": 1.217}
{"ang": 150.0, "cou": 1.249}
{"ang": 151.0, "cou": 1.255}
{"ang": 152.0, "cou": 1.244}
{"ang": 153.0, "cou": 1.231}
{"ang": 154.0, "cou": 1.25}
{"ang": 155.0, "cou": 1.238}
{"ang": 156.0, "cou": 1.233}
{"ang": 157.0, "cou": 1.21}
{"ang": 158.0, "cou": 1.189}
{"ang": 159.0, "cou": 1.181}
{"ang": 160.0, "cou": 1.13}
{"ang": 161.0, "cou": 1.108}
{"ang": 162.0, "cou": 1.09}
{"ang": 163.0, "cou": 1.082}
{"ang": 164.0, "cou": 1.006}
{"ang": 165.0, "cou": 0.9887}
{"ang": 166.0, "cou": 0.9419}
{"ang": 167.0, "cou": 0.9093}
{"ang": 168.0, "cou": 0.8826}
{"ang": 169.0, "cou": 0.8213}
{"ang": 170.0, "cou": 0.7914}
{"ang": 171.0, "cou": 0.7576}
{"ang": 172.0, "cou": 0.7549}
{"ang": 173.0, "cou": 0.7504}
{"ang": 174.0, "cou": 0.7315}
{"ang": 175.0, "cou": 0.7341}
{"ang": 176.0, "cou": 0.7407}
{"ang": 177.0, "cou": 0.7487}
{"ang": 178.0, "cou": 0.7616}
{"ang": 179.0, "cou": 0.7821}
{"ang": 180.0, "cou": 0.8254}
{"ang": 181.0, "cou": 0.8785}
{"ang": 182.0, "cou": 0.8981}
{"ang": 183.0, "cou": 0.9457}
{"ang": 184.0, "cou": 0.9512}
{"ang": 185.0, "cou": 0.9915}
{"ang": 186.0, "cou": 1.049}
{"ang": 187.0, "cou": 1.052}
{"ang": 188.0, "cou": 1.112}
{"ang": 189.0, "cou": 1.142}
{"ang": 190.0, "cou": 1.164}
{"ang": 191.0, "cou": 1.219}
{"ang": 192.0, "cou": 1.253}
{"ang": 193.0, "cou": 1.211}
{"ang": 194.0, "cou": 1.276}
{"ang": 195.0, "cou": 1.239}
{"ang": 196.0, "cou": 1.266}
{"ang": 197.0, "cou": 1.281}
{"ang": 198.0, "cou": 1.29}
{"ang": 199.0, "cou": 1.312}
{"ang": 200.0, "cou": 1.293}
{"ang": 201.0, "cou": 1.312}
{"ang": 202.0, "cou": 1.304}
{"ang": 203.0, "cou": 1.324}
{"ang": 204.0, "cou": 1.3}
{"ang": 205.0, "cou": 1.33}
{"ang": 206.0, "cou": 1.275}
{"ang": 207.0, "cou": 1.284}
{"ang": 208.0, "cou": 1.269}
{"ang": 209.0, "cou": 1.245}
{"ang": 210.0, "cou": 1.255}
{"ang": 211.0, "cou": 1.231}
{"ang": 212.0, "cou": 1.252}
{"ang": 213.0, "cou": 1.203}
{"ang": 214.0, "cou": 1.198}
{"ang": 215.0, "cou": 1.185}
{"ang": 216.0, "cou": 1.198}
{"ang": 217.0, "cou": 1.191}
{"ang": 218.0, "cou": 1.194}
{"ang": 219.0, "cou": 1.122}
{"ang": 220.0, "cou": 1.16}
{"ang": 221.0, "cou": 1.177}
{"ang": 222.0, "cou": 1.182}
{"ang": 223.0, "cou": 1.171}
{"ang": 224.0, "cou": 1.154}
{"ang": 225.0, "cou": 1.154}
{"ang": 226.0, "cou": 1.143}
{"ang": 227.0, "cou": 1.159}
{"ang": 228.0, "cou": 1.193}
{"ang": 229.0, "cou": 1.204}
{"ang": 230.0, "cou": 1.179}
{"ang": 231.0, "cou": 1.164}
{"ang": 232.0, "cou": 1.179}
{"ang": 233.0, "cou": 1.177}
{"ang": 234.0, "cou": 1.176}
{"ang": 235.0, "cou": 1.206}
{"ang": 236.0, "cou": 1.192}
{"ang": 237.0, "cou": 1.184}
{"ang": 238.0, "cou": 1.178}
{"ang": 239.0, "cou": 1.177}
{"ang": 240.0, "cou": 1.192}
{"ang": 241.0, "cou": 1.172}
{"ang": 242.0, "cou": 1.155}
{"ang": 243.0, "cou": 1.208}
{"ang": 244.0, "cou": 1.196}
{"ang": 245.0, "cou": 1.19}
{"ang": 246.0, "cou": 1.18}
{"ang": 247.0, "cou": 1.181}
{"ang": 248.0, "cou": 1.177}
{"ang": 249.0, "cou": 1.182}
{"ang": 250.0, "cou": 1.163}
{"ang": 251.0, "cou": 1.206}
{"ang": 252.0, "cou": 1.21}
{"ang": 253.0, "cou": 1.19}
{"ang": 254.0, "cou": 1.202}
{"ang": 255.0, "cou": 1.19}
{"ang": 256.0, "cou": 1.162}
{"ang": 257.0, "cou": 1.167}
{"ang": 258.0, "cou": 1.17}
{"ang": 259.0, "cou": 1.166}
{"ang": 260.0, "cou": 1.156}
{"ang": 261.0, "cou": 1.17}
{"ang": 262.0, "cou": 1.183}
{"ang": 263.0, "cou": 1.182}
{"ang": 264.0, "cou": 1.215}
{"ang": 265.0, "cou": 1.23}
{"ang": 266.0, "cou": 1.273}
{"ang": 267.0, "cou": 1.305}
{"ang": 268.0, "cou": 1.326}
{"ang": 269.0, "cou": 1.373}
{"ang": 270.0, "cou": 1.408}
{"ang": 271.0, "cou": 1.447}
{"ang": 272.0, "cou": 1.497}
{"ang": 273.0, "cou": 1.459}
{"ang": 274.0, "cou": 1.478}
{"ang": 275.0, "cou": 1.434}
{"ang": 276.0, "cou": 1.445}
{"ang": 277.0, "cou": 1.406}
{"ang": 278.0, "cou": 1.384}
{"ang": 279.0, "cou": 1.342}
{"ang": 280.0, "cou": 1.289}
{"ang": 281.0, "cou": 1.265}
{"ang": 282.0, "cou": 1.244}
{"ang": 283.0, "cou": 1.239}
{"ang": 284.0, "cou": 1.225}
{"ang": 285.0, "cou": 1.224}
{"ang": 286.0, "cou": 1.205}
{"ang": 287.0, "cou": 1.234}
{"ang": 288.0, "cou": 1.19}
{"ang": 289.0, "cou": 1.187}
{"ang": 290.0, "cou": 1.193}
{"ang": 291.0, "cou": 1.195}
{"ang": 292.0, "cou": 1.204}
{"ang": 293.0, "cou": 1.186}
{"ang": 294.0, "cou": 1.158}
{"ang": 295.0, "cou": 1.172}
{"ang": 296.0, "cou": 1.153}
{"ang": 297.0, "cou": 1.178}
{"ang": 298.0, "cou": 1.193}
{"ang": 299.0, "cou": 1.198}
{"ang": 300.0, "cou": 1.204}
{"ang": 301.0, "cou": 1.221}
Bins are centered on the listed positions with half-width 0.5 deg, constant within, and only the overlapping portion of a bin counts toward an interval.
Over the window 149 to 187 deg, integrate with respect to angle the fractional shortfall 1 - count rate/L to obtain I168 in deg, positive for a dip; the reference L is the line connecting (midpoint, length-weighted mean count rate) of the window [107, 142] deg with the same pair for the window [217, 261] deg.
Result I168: 7.25 deg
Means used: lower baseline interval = 1.24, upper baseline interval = 1.18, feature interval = 0.986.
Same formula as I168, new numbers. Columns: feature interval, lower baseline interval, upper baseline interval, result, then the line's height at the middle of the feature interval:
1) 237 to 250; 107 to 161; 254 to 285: 1.0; 1.28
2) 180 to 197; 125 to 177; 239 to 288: 1.0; 1.16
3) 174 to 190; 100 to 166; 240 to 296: 4.2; 1.23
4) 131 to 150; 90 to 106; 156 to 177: -4.8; 0.991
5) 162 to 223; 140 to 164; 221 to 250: 5.6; 1.19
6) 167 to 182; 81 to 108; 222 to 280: 4.6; 1.14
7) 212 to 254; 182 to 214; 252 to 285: 2.2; 1.25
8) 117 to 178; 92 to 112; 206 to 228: 2.6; 1.18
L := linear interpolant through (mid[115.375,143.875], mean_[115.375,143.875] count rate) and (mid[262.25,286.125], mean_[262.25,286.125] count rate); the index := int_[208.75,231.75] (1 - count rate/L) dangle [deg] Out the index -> 1.9 deg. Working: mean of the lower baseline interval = 1.24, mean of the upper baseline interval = 1.33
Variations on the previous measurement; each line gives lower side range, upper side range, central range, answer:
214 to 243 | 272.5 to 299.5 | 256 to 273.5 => -0.62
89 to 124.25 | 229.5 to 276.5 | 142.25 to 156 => -0.83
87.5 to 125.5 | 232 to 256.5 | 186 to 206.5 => -1.33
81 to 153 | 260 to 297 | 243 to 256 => 0.72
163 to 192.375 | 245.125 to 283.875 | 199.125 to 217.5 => -3.86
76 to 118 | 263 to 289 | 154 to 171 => 2.08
